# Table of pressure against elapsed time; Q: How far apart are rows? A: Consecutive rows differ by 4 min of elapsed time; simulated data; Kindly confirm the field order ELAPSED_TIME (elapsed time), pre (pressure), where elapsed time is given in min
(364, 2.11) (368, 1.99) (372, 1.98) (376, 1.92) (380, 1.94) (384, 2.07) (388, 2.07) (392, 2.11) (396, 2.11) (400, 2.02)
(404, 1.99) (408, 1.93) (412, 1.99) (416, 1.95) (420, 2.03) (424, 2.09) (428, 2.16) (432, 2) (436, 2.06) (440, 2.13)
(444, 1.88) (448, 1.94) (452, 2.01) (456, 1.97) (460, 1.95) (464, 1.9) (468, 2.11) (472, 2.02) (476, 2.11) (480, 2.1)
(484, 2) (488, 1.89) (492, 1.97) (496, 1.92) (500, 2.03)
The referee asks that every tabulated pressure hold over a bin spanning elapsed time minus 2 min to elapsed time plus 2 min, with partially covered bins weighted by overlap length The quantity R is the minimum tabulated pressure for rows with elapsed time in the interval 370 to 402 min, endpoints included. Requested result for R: 1.92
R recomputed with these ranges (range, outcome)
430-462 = 1.88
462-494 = 1.89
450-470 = 1.9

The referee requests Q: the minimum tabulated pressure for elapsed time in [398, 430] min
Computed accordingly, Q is 1.93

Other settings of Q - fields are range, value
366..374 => 1.98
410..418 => 1.95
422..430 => 2.09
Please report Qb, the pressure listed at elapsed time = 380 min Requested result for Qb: 1.94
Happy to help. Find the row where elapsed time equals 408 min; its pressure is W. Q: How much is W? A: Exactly 1.93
